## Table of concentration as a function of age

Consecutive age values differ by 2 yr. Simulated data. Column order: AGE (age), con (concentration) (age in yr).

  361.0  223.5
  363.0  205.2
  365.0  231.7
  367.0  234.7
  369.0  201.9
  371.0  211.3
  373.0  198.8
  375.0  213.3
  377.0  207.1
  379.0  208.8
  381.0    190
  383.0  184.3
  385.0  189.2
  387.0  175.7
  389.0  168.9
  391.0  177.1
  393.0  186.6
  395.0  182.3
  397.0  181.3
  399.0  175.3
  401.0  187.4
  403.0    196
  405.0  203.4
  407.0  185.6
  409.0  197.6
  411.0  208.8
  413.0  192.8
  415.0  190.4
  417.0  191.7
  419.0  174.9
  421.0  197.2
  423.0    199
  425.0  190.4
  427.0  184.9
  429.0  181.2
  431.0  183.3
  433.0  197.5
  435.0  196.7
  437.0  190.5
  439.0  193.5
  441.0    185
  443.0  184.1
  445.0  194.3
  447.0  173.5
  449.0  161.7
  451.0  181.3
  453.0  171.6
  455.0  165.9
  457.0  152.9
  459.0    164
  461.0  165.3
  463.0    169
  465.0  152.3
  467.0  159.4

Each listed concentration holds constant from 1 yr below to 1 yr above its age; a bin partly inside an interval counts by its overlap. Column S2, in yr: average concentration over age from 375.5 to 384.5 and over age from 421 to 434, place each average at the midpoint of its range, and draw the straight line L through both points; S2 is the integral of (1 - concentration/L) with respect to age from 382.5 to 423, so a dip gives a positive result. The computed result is 1.3 yr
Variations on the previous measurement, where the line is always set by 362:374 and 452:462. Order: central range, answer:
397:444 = -1.6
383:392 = 1.1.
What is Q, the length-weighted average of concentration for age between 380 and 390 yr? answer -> 182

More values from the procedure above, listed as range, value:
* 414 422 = 189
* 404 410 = 196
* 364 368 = 233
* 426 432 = 183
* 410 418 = 196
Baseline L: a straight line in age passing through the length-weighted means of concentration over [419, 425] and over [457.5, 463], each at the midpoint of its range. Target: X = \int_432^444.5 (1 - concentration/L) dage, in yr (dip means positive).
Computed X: -0.7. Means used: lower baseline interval 193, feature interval 191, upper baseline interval 164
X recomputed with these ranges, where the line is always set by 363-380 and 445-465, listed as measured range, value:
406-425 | -0.4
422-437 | -0.7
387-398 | 1.2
